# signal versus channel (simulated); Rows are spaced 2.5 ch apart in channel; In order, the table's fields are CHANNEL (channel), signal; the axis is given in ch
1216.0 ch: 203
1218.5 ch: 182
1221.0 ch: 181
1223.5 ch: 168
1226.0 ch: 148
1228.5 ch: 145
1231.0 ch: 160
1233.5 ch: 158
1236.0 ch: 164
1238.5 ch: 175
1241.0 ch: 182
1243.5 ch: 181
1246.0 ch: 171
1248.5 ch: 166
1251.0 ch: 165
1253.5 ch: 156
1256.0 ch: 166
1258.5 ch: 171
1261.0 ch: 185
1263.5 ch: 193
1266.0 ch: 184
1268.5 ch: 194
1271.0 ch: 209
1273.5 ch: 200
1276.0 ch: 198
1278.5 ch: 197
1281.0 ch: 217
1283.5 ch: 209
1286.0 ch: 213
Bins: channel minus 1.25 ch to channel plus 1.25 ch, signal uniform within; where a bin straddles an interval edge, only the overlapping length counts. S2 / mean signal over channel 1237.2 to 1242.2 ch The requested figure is 178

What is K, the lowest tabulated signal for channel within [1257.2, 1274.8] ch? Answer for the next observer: 171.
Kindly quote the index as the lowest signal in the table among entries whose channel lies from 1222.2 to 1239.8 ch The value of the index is 145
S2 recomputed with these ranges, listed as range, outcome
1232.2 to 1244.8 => 172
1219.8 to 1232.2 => 160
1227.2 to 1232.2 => 152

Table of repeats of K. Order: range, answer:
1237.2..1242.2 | 175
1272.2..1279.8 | 197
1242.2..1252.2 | 165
